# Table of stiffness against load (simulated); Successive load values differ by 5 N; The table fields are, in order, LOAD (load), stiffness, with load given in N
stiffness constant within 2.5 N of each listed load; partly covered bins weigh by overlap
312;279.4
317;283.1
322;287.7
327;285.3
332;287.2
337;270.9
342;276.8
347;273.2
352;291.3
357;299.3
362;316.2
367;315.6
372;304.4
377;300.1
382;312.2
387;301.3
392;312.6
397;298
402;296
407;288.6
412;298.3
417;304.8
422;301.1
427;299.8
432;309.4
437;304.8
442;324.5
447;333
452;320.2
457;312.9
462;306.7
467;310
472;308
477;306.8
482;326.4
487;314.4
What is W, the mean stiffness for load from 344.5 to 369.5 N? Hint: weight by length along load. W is 299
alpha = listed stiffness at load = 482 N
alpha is 326.4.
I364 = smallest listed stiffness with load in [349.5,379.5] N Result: 291.3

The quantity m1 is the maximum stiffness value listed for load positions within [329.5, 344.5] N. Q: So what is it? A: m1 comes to 287.2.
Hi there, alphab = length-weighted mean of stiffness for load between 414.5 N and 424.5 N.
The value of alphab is 303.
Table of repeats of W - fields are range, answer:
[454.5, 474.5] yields 309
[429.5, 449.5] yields 318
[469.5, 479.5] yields 307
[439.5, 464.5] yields 319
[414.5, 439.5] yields 304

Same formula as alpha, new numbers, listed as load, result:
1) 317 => 283.1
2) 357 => 299.3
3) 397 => 298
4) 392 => 312.6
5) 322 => 287.7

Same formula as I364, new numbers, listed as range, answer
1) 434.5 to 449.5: 304.8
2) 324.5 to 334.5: 285.3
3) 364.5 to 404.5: 296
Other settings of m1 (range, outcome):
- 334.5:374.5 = 316.2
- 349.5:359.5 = 299.3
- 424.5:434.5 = 309.4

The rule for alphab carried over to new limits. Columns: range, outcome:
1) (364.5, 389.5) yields 307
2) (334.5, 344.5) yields 274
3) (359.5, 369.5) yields 316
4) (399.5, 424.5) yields 298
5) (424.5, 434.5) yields 305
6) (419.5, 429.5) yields 300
